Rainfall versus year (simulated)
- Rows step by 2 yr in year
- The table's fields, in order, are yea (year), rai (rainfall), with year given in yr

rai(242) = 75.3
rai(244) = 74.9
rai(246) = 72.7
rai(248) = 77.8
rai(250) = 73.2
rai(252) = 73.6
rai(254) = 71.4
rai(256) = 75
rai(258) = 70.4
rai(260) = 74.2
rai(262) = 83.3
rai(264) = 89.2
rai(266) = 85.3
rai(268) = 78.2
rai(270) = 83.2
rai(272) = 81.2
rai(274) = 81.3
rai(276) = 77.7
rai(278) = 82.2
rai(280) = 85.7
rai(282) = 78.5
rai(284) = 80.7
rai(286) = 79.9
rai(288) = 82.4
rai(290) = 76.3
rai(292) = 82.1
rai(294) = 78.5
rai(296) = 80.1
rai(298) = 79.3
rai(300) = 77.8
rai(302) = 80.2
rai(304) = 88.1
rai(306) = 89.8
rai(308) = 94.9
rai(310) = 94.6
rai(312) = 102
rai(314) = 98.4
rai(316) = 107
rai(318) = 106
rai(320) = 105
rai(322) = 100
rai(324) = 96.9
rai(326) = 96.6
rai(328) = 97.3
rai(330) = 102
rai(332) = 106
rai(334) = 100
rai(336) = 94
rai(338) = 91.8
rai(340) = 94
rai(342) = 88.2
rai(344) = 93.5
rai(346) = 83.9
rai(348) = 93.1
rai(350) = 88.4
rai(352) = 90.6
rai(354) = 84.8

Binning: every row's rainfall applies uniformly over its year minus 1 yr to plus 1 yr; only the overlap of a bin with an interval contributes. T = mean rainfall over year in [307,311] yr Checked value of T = 94.8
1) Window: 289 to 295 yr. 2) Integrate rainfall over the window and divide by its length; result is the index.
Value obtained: 79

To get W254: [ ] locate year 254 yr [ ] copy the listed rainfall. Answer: 71.4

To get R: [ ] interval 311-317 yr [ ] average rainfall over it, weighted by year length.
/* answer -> 102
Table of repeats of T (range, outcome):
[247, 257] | 74.2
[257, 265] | 79.3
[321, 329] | 97.7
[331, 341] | 97.2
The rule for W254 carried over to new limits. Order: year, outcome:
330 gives 102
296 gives 80.1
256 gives 75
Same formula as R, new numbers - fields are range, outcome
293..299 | 79.3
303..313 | 93.9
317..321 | 106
